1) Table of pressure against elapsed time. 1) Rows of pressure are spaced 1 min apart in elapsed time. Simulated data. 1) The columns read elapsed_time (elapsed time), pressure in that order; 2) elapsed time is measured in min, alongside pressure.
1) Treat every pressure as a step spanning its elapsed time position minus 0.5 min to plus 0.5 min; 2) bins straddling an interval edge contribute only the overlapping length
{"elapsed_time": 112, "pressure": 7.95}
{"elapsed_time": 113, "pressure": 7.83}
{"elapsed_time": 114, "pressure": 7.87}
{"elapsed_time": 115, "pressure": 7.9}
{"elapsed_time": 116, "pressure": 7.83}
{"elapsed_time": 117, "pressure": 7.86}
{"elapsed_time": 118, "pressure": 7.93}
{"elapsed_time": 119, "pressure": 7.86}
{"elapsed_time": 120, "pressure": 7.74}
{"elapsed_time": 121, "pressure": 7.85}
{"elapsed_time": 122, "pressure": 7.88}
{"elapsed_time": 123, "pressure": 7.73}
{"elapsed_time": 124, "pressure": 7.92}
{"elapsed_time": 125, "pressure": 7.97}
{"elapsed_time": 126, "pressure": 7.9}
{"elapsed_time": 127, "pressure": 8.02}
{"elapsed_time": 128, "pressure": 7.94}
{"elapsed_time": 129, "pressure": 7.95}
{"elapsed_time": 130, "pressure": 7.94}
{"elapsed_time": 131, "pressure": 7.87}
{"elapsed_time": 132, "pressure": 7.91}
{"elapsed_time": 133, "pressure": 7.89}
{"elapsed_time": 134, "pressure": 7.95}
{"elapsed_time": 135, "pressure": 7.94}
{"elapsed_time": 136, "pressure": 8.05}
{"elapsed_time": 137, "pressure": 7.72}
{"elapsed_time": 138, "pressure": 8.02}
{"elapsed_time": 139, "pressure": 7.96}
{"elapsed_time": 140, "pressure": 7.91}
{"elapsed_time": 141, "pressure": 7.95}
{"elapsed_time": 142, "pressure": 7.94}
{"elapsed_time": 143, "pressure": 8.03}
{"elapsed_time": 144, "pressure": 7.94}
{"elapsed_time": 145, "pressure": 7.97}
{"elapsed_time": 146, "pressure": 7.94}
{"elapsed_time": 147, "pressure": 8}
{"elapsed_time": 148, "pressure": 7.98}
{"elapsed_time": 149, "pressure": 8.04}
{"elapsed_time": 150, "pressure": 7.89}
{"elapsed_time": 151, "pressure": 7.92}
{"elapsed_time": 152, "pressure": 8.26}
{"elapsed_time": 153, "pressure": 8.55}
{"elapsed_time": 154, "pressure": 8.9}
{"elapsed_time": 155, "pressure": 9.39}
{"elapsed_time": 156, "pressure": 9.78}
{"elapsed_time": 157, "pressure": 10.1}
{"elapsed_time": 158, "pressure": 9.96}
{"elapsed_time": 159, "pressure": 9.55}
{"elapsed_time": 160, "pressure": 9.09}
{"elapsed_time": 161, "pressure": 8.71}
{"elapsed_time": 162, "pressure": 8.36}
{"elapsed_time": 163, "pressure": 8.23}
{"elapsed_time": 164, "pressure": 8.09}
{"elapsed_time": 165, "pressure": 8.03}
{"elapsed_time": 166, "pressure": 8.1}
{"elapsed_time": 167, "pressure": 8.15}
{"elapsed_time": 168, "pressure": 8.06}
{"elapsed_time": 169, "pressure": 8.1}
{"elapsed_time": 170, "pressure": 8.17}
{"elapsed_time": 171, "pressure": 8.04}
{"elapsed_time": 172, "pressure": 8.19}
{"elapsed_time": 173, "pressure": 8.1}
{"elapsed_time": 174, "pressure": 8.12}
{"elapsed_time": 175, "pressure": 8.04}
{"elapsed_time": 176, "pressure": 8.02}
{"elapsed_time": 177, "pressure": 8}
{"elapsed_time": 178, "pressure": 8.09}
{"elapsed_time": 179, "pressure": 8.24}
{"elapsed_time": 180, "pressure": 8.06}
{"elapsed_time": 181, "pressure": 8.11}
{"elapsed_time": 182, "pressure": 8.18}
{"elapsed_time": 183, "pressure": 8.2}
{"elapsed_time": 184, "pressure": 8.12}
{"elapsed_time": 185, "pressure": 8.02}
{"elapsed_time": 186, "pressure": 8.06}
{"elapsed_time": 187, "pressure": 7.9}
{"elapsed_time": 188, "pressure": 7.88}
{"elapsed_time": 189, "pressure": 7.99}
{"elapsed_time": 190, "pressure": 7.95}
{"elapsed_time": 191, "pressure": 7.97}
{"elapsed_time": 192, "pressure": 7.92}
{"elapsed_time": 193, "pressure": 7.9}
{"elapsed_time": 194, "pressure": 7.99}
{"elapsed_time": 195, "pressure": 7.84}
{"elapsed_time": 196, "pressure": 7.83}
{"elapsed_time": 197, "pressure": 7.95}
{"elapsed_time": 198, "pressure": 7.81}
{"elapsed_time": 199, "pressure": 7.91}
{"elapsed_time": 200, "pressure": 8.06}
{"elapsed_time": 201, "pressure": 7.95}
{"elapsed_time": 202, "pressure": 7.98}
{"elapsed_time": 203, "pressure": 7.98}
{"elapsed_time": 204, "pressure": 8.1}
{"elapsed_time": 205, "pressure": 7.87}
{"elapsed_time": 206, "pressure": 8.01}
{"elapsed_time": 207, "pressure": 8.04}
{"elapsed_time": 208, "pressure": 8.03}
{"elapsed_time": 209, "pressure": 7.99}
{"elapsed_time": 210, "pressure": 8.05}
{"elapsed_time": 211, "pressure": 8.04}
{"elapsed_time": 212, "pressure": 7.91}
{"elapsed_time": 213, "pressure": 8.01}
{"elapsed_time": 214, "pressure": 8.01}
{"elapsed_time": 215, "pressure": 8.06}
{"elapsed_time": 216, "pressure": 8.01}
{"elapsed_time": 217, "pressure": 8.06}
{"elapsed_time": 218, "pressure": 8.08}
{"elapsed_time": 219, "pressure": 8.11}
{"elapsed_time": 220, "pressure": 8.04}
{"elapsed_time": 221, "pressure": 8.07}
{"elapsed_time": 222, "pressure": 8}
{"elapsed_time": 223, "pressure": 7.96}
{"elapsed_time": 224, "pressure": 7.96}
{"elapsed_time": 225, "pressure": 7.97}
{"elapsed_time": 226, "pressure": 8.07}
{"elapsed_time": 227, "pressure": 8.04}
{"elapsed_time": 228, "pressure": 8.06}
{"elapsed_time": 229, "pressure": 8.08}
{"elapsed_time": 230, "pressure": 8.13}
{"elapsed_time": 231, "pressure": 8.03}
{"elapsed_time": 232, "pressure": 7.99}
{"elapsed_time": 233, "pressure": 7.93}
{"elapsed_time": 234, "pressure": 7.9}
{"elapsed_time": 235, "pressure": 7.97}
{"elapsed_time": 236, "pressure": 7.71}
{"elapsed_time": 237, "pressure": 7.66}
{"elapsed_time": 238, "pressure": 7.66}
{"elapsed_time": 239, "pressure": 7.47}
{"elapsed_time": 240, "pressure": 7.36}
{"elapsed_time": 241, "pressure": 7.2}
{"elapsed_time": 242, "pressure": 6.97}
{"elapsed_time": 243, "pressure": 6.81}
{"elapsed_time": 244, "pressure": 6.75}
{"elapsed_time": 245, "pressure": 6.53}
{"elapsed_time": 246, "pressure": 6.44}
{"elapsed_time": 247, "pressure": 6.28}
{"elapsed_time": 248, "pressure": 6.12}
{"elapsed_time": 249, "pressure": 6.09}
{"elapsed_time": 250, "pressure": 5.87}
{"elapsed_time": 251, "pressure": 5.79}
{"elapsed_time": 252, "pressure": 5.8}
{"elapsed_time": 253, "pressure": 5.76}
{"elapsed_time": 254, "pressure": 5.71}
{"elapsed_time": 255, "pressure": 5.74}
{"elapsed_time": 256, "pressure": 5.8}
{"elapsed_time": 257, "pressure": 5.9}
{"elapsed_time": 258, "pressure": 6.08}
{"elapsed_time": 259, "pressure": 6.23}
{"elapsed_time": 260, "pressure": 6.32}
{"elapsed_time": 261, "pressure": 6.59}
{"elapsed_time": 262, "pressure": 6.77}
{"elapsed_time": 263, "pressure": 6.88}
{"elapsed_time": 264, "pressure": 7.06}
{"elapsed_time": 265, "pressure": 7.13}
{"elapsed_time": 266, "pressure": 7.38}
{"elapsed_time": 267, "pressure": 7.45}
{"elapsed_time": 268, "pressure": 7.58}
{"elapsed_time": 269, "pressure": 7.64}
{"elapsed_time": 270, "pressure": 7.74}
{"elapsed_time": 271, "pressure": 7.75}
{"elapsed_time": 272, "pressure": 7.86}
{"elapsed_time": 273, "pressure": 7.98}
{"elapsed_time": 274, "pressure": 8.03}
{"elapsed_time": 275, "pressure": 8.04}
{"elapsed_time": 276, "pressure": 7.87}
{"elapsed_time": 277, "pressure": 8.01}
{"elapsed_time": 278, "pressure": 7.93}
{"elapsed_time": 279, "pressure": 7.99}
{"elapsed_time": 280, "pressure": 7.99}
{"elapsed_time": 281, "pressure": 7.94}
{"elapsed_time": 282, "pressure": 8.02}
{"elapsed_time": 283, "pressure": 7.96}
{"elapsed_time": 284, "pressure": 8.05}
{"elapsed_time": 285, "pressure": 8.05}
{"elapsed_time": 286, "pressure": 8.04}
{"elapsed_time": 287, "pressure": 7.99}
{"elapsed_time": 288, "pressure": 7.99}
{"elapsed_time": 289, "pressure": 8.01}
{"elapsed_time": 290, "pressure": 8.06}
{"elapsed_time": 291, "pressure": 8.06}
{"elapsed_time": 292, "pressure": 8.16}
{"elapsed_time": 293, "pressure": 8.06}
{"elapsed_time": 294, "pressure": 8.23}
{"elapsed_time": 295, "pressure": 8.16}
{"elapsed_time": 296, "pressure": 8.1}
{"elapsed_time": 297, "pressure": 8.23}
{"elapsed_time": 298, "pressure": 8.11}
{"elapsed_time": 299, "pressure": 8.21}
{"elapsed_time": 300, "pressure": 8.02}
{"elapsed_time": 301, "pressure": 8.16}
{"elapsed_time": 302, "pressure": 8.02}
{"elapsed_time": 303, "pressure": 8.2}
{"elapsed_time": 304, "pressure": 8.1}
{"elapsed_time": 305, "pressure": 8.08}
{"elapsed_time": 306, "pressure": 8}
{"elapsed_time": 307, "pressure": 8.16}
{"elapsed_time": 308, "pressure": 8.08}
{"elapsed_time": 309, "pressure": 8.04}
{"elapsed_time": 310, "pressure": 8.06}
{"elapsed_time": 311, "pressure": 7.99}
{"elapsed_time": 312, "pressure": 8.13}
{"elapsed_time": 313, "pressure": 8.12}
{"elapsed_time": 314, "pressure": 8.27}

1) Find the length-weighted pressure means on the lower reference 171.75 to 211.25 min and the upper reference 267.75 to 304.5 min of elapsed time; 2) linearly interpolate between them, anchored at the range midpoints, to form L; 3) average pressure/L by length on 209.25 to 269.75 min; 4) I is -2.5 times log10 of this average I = 0.11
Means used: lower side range 8.01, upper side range 8.01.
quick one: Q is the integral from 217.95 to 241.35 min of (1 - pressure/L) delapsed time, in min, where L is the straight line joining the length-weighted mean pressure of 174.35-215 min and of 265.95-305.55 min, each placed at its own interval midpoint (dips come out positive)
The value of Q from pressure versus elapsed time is 0.30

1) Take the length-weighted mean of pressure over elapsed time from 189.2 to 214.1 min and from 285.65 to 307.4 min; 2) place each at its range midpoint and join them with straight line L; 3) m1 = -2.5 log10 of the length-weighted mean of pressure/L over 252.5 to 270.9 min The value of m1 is 0.20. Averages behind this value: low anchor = 7.96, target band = 6.68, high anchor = 8.1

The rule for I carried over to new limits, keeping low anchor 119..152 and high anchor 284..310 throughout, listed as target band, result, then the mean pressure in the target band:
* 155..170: -0.10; 8.74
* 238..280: 0.17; 6.92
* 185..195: 0.00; 7.95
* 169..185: -0.02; 8.11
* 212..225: 0.00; 8.02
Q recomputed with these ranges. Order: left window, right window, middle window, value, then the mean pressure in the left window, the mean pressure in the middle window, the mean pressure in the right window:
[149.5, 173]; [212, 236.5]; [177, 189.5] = 0.47 min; 8.58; 8.07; 8.01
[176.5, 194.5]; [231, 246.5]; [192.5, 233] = -1.60 min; 8.03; 8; 7.38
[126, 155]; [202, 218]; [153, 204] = -1.54 min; 8.04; 8.26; 8.01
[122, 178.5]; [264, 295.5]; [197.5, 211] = 0.16 min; 8.22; 7.99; 7.89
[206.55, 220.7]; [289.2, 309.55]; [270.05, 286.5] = 0.26 min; 8.03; 7.96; 8.11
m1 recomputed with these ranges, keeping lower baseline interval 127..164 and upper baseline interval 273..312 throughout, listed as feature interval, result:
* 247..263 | 0.32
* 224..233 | 0.02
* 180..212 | 0.03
